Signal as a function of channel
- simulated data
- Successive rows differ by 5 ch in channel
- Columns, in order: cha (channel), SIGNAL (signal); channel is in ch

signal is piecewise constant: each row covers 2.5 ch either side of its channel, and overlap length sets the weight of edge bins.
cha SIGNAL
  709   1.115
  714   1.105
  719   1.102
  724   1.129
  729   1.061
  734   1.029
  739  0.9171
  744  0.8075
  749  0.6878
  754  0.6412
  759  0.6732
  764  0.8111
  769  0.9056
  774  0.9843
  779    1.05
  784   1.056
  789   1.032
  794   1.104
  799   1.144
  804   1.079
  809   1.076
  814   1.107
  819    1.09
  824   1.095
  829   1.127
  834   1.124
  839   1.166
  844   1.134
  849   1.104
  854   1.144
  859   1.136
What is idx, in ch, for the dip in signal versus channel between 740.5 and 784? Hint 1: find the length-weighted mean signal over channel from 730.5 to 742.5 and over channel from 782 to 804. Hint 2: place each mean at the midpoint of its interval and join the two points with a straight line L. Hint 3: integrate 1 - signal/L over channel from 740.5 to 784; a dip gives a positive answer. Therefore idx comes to 8.0 ch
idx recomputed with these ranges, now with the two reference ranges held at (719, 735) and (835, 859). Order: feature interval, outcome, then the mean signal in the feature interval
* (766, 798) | 2.4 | 1.02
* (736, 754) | 5.0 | 0.788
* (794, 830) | 0.6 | 1.1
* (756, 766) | 3.3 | 0.734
